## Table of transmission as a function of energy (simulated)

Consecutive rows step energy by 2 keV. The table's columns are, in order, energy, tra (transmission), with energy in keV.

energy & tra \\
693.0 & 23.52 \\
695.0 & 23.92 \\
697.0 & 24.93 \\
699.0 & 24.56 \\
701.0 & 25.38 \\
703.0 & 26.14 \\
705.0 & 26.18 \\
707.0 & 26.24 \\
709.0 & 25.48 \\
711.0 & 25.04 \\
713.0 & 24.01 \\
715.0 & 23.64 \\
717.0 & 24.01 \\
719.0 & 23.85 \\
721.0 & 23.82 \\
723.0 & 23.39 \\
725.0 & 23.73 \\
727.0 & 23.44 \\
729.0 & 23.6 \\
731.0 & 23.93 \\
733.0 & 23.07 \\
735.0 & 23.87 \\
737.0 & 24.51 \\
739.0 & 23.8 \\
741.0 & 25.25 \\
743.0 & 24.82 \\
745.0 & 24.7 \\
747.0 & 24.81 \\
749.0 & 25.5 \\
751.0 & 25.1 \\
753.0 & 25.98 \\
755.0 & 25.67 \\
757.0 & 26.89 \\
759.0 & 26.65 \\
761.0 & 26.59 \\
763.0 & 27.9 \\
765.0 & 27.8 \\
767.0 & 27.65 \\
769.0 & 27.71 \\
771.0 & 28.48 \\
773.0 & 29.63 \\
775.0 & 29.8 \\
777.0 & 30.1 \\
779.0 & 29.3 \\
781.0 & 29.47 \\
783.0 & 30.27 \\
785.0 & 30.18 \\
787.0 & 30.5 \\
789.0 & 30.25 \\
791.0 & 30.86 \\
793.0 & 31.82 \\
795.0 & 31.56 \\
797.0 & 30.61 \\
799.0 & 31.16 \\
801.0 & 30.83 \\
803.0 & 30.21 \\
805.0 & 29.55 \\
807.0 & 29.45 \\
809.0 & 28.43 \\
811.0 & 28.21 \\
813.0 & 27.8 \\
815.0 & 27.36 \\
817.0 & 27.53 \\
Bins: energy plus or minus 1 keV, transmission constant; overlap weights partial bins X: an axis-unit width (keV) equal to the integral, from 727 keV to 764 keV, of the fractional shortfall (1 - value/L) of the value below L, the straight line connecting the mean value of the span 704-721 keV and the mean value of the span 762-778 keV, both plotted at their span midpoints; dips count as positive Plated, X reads 2.6 keV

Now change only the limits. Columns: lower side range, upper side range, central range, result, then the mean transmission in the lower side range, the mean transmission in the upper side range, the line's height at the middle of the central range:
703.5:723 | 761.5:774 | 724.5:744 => 1.5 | 24.7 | 28.1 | 26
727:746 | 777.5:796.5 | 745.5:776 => 0.2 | 24.1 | 30.5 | 27.2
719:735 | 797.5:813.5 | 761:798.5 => -2.7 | 23.6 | 29.5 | 27.6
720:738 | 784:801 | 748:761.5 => 0.3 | 23.7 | 30.9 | 26.6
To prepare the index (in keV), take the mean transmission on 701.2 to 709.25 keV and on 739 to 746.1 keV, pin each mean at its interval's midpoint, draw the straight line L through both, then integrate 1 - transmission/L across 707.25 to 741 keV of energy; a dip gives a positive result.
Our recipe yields 1.8 keV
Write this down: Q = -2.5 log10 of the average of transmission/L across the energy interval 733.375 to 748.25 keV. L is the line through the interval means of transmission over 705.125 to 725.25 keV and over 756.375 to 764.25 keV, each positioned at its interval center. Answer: 0.06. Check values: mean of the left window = 24.4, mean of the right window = 27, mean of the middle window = 24.5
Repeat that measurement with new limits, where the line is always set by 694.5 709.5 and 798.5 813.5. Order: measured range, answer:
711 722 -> 0.09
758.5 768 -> 0.02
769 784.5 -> -0.04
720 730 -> 0.12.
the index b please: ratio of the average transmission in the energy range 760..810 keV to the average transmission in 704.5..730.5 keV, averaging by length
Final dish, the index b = 1.22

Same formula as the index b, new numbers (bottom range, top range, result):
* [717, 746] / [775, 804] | 1.27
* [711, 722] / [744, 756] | 1.06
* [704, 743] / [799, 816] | 1.20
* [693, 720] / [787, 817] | 1.20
